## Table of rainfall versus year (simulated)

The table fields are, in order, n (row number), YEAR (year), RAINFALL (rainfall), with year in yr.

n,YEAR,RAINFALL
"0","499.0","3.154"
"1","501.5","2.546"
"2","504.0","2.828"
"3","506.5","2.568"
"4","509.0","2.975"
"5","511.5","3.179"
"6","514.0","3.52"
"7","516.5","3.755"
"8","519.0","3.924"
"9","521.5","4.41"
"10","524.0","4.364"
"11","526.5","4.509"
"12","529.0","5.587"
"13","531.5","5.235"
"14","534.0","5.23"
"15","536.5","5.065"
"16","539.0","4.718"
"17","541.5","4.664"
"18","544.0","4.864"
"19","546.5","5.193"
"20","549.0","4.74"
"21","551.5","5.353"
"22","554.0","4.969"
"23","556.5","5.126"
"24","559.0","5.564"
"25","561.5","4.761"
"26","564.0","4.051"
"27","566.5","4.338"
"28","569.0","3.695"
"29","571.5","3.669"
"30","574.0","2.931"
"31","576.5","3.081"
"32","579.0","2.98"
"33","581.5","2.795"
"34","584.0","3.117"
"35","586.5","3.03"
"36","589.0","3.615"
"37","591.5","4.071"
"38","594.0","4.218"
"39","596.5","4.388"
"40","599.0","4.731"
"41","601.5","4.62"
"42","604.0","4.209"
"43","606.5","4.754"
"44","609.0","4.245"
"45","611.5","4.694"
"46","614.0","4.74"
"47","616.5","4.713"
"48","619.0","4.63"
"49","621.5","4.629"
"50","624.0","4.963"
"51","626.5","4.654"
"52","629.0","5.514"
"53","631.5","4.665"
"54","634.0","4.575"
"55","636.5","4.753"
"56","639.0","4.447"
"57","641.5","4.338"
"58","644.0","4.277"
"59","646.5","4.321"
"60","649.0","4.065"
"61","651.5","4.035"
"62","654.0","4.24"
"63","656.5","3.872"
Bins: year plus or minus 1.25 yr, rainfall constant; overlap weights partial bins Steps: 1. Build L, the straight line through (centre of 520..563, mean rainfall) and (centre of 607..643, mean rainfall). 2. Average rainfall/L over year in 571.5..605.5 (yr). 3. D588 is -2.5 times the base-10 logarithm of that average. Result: 0.29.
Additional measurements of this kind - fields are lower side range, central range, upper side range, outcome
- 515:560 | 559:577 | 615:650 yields 0.21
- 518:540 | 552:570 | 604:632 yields 0.02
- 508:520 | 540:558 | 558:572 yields -0.22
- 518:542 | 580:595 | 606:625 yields 0.33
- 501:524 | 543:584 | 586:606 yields -0.10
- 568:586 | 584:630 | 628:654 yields -0.17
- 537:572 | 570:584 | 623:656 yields 0.44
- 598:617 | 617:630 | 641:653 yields -0.10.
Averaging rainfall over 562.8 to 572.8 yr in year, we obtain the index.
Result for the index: 3.93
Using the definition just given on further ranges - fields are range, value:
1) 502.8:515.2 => 3.01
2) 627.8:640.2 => 4.79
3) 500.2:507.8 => 2.65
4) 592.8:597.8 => 4.31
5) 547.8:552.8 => 5.05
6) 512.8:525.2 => 4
